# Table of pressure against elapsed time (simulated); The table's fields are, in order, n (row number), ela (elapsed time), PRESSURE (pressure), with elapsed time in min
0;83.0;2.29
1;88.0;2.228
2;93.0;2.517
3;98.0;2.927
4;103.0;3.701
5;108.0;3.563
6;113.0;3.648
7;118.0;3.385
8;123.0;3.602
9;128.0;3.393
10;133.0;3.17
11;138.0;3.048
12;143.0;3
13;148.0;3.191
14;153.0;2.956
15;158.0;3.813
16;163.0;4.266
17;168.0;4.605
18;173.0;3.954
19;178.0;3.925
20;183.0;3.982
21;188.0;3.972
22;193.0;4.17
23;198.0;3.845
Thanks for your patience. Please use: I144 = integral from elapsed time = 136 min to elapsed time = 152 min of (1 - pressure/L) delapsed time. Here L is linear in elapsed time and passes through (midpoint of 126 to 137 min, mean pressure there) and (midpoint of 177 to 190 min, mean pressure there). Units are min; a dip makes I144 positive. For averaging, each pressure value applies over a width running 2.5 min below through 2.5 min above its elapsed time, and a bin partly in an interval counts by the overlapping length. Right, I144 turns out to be 1.6 min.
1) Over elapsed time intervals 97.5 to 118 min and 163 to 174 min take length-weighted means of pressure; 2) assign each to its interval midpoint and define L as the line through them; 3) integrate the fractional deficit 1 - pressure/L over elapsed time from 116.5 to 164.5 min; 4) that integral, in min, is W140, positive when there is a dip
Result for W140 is 7.0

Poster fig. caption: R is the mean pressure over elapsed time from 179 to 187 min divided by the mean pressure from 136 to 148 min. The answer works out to 1.30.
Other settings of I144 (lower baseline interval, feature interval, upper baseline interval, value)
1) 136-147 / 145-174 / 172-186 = -2.30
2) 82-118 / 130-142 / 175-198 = 1.15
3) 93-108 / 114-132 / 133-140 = -1.78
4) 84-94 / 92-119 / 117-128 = -3.94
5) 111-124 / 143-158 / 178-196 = 2.32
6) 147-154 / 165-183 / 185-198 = -2.64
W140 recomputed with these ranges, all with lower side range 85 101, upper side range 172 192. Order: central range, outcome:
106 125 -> -4.0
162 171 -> -1.7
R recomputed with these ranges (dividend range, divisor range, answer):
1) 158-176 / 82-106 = 1.51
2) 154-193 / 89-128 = 1.22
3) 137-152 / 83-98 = 1.25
